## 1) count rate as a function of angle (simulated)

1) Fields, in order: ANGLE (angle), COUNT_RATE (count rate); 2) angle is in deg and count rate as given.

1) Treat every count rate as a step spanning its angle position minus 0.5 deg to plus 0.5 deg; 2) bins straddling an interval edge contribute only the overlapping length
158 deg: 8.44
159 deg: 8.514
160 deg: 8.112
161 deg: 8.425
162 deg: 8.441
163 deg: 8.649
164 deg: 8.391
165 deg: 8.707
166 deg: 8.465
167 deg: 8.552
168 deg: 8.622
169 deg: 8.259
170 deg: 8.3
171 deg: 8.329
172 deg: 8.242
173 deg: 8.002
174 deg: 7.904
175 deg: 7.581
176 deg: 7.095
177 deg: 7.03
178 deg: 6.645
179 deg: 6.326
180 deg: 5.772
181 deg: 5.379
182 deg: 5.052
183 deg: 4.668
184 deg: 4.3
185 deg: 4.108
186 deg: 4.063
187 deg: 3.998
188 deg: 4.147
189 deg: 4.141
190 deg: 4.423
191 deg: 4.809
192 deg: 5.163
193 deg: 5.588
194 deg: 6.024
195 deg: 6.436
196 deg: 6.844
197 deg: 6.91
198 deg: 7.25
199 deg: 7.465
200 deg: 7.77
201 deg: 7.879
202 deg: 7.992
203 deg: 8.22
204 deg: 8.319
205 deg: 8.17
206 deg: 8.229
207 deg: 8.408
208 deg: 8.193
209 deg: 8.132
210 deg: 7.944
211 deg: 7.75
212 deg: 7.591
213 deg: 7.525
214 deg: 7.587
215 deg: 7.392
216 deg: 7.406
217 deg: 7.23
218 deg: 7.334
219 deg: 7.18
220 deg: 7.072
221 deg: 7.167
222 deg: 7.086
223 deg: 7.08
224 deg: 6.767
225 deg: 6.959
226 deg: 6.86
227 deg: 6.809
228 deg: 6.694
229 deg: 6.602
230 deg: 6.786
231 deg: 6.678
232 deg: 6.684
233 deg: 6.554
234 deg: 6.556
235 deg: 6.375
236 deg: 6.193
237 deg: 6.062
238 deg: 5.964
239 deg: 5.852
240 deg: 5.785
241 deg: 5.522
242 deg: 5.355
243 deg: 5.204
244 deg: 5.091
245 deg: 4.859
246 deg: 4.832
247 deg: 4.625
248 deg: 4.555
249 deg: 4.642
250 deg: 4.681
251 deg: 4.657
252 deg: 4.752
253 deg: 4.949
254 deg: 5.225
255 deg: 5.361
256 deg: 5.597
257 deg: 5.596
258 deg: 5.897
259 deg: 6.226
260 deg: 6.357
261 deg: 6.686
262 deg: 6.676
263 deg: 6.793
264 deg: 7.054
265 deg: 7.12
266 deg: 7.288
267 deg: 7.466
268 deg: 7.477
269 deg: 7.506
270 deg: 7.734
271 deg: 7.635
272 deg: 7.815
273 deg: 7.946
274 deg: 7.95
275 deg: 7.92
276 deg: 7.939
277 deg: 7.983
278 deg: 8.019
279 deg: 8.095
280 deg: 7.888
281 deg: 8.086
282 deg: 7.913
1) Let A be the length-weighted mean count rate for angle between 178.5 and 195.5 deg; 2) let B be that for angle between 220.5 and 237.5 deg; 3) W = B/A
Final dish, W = 1.3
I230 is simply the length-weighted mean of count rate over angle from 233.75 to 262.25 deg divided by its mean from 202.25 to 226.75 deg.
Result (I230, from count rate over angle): 0.7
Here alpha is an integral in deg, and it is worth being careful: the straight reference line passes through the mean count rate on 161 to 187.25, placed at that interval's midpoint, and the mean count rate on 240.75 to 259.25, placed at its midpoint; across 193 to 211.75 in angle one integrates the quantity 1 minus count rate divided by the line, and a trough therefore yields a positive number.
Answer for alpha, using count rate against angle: -3.91 deg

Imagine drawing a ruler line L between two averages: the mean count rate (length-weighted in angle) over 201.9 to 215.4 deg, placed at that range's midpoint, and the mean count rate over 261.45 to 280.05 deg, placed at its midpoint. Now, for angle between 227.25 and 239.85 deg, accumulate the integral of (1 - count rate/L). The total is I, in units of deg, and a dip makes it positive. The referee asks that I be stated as 2.3 deg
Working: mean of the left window 7.96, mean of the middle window 6.41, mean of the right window 7.59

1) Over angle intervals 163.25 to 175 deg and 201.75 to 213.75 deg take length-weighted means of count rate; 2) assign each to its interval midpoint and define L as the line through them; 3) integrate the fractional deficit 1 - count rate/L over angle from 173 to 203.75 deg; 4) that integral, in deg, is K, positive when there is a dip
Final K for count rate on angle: 7.85 deg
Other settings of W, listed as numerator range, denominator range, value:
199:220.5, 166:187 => 1.16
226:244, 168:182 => 0.85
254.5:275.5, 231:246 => 1.19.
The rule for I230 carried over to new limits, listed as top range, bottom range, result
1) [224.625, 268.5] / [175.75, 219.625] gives 0.91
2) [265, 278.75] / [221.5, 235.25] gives 1.14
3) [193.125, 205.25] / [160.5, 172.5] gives 0.87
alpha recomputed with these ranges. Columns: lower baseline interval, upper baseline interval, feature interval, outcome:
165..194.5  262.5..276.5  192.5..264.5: 3.8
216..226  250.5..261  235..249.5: 1.9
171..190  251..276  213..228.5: -2.2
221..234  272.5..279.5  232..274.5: 7.6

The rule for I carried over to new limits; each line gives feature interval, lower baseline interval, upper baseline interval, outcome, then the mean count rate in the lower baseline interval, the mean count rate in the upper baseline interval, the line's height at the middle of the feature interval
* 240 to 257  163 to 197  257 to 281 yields 5.0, 6.45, 7.35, 7.14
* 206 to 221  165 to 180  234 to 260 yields -2.7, 7.77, 5.4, 6.47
